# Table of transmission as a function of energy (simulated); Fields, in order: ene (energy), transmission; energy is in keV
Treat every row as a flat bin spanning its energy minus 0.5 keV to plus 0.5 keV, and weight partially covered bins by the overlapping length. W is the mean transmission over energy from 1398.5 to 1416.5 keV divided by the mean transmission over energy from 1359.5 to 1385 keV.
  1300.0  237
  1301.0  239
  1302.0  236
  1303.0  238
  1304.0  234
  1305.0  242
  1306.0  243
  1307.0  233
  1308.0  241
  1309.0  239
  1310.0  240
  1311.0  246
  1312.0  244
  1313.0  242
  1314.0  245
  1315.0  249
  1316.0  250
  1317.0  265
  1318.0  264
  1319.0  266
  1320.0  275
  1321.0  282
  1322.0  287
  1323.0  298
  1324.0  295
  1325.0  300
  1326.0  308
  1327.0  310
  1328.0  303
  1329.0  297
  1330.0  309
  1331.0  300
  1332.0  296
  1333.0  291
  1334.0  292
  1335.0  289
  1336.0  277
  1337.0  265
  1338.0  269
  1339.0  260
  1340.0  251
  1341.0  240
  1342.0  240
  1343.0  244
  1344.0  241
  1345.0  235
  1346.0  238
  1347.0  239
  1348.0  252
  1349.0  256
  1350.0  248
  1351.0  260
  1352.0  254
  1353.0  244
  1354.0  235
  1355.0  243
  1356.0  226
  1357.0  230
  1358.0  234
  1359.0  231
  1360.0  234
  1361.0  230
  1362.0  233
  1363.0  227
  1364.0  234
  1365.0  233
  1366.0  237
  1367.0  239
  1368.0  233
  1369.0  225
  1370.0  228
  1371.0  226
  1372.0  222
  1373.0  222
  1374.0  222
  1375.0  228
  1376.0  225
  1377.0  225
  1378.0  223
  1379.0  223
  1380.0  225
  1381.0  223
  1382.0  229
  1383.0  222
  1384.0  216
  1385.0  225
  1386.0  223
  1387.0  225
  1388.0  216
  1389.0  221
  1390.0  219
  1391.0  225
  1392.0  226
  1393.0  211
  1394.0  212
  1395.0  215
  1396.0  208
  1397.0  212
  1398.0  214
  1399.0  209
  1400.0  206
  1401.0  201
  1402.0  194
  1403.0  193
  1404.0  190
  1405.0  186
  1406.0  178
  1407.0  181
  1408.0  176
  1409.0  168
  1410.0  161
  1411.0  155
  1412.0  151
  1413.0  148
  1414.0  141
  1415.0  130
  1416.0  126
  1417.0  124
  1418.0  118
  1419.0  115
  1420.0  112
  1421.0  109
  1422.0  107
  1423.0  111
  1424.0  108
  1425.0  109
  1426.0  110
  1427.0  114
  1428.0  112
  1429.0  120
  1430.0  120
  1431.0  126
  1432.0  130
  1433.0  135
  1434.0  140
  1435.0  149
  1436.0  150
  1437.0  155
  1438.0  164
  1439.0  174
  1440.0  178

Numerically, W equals 0.76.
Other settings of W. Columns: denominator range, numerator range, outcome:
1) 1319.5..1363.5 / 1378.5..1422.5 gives 0.71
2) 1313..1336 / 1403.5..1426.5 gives 0.49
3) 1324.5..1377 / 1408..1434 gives 0.51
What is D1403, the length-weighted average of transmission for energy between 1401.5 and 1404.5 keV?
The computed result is 192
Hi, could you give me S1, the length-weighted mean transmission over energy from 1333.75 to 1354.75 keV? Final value 253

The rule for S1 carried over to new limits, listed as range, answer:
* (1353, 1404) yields 223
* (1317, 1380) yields 254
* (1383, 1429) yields 171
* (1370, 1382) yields 224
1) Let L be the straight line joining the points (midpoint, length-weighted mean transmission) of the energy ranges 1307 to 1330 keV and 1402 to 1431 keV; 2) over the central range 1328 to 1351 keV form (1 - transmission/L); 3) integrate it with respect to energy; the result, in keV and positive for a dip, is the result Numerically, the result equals -2.2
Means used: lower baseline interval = 270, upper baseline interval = 139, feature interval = 266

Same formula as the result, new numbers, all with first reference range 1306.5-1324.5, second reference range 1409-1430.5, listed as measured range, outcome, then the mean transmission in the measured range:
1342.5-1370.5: -4.4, 238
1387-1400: -4.7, 216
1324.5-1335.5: -2.7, 300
